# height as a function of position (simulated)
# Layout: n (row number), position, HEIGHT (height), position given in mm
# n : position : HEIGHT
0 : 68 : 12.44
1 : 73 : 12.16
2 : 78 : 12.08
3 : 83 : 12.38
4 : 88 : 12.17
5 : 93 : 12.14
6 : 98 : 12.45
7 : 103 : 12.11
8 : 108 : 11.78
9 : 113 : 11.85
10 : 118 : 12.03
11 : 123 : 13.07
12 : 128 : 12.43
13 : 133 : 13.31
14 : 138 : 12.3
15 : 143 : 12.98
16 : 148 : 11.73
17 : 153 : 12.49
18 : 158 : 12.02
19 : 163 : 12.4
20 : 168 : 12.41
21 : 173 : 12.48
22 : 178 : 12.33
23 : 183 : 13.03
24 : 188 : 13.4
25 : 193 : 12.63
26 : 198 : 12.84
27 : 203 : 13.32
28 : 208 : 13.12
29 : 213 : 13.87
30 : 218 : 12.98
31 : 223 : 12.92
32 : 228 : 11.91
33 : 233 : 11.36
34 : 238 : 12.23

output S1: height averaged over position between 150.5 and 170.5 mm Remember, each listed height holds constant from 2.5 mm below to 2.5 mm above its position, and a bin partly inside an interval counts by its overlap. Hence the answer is 12.3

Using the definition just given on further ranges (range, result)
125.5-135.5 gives 12.9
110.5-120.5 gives 11.9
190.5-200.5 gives 12.7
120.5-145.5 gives 12.8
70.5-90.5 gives 12.2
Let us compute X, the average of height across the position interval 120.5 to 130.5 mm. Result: 12.8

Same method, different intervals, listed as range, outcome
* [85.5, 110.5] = 12.1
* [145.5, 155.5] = 12.1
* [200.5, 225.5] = 13.2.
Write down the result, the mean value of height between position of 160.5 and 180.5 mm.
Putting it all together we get 12.4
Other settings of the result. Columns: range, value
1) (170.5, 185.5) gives 12.6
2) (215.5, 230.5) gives 12.6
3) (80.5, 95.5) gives 12.2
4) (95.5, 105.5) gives 12.3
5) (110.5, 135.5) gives 12.5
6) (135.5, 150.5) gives 12.3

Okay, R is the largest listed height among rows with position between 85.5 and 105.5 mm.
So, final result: 12.45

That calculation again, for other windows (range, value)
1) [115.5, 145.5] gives 13.31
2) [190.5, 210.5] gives 13.32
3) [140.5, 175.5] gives 12.98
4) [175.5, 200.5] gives 13.4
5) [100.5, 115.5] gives 12.11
